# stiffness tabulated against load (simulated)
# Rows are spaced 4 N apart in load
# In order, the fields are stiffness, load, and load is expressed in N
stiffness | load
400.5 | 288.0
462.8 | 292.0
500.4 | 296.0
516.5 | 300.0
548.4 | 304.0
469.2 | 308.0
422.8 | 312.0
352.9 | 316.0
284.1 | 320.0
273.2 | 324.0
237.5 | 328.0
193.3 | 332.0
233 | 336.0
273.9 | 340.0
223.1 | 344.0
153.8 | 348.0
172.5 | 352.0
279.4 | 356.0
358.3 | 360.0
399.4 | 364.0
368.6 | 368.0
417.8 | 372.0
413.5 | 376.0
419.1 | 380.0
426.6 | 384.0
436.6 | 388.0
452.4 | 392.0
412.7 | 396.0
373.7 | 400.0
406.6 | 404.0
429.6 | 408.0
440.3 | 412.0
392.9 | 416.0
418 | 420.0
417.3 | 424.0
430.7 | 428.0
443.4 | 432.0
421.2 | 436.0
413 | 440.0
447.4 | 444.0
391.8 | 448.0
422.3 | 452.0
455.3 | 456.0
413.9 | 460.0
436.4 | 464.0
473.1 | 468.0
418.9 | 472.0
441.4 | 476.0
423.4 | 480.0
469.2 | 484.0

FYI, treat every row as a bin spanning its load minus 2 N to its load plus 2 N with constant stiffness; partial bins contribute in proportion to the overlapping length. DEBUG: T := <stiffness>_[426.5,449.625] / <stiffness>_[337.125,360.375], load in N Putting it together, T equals 1.81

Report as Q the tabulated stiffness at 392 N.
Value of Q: 452.4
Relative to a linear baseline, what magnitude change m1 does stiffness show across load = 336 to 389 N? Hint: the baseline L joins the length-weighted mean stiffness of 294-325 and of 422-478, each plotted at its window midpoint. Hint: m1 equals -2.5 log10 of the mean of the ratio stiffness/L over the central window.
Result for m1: 0.29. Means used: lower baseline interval 426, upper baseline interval 430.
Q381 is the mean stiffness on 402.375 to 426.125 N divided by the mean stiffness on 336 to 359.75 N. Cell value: 1.80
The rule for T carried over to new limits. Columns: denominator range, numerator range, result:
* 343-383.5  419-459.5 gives 1.30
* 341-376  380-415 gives 1.39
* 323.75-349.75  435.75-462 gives 1.89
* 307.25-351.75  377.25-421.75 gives 1.53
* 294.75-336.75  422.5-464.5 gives 1.16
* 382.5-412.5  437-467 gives 1.01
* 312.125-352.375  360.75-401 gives 1.64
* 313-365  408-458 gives 1.60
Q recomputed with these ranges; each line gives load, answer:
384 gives 426.6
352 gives 172.5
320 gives 284.1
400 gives 373.7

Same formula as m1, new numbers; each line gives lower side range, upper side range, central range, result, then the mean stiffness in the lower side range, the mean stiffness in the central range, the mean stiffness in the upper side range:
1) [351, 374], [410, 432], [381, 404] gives -0.10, 340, 419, 422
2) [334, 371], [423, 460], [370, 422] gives -0.20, 277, 418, 426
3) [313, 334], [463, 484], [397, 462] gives -0.07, 276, 420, 442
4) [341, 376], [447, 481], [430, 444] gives -0.08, 303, 429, 432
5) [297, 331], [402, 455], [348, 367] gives 0.35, 386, 290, 422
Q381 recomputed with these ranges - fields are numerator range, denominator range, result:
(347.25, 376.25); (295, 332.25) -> 0.84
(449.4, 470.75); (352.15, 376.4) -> 1.23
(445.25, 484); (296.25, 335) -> 1.17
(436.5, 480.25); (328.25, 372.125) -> 1.58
